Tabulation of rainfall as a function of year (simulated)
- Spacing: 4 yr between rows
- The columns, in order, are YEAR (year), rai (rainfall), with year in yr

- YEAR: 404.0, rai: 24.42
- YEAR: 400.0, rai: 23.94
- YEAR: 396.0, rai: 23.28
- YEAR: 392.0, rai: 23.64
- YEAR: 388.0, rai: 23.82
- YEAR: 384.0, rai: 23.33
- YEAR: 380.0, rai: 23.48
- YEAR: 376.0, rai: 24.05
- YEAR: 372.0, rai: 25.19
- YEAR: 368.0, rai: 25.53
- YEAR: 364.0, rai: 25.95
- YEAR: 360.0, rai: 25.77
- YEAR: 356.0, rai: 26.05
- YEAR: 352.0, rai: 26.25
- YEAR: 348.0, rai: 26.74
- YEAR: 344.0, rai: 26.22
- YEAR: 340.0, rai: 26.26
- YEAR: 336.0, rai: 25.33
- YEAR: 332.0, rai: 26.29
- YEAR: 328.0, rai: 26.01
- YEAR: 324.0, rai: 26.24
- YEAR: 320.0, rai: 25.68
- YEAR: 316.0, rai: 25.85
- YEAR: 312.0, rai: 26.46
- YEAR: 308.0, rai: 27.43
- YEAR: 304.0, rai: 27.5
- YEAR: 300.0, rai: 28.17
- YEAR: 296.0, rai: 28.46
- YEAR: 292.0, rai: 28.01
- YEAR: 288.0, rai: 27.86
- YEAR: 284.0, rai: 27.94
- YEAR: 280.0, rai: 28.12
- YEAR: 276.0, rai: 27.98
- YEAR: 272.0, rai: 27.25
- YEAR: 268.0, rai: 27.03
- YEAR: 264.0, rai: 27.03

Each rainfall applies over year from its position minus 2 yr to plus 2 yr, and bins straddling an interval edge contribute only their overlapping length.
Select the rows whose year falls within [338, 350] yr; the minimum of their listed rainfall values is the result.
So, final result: 26.22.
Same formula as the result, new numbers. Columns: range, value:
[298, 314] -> 26.46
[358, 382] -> 23.48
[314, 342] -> 25.33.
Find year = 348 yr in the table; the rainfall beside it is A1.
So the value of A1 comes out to 26.74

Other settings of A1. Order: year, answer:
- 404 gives 24.42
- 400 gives 23.94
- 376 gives 24.05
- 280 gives 28.12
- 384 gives 23.33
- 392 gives 23.64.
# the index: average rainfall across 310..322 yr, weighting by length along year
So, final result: 26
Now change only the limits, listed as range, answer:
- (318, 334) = 26.1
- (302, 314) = 27.1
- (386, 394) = 23.7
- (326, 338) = 25.9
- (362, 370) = 25.7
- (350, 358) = 26.1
